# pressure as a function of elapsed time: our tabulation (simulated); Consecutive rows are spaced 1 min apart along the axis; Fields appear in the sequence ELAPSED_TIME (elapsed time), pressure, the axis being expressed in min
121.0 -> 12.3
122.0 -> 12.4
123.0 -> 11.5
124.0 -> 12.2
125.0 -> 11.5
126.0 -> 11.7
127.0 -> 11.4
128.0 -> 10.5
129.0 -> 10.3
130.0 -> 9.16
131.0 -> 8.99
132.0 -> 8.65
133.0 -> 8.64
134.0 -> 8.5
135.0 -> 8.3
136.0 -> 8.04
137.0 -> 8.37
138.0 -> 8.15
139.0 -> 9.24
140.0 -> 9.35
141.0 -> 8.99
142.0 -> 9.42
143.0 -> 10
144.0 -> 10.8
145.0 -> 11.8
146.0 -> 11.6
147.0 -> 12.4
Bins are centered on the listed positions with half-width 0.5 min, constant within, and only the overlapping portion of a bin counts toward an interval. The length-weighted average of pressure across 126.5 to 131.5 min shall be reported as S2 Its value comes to 10.1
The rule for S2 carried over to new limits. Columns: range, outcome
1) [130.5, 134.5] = 8.7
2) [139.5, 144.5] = 9.71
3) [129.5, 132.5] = 8.93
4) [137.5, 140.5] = 8.91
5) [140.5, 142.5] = 9.21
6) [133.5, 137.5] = 8.3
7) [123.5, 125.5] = 11.8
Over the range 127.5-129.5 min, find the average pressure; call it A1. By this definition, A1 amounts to 10.4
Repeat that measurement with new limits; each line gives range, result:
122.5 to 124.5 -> 11.8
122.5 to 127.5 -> 11.7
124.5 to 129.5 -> 11.1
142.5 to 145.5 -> 10.9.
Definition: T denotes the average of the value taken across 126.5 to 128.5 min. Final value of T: 10.9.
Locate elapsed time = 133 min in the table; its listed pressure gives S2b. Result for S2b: 8.64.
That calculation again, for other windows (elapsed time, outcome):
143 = 10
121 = 12.3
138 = 8.15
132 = 8.65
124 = 12.2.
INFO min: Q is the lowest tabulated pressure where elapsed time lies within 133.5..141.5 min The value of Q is 8.04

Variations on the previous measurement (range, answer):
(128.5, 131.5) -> 8.99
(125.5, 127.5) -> 11.4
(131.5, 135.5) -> 8.3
